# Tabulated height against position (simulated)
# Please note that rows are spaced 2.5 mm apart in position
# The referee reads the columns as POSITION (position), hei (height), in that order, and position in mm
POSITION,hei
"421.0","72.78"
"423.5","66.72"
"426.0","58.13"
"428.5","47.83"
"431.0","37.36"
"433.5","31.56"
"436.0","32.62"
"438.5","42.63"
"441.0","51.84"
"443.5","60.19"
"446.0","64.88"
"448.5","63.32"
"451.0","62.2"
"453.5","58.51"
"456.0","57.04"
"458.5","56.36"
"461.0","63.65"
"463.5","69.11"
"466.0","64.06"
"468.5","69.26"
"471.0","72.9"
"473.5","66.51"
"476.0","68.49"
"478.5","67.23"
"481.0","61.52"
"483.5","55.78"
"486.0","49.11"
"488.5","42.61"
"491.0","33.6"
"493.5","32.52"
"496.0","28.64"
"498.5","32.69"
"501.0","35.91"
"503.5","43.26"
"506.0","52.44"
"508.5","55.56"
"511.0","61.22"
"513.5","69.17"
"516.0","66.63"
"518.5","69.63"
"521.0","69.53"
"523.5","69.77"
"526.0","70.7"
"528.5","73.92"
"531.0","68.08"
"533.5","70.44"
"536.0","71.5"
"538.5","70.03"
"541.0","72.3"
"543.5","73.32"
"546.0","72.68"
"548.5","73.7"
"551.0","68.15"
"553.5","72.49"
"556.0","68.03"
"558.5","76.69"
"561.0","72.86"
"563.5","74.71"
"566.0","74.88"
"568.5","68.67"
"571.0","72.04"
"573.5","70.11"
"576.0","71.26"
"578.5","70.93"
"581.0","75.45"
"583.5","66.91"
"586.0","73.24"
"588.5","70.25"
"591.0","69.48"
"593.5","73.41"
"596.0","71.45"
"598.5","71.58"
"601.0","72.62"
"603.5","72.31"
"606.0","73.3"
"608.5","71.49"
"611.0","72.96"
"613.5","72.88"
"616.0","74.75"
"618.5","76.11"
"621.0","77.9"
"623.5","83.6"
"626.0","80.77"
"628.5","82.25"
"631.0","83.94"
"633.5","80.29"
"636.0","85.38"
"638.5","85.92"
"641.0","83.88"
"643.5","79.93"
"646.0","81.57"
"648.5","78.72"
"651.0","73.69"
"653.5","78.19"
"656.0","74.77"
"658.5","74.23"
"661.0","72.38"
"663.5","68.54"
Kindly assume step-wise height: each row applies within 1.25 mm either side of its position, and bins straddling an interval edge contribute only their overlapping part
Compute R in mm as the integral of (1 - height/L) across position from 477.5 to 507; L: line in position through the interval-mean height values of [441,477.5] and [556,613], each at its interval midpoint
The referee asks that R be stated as 9.6 mm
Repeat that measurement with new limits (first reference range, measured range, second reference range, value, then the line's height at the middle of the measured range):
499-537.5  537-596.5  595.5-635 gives -2.08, 69.5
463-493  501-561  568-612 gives -1.94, 65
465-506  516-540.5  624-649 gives -4.10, 60.2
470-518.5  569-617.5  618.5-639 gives 1.50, 74.3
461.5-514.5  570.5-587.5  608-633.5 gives -0.23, 70.4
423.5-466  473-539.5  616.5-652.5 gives 5.89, 62.9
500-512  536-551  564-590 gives -2.65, 61.2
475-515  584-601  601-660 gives -0.35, 70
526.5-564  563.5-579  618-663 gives 0.49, 73.9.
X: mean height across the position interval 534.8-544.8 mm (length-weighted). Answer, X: 71.8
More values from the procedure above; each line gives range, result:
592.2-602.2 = 72.2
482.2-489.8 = 49.1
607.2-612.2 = 72.2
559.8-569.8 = 72.8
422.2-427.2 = 62.6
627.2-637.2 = 82.9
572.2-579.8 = 70.8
